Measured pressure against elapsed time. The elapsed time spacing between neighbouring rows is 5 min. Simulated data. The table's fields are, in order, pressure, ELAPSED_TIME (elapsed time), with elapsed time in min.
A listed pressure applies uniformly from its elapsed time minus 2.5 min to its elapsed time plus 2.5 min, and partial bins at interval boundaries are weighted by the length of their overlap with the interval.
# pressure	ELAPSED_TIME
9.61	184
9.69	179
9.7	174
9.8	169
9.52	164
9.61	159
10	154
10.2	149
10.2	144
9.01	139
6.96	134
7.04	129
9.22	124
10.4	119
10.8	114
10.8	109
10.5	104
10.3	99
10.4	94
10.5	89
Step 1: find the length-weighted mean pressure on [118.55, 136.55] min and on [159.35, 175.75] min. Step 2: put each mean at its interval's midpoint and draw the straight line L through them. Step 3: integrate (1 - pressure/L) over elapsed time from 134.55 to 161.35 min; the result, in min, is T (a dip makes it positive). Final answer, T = -2.0 min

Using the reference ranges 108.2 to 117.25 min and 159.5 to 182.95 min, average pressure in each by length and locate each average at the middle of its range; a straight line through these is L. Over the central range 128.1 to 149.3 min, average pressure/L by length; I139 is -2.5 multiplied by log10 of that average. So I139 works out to 0.19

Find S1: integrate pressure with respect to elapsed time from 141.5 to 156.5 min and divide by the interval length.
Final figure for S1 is 10.1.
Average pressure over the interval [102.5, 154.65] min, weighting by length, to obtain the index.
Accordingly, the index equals 9.52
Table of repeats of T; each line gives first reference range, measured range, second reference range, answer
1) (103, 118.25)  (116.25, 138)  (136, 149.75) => 3.63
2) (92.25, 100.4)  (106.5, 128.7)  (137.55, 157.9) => 0.39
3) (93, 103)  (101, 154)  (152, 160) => 2.90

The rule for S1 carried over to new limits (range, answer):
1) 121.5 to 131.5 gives 8.13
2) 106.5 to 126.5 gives 10.3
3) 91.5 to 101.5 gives 10.3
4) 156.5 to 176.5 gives 9.66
